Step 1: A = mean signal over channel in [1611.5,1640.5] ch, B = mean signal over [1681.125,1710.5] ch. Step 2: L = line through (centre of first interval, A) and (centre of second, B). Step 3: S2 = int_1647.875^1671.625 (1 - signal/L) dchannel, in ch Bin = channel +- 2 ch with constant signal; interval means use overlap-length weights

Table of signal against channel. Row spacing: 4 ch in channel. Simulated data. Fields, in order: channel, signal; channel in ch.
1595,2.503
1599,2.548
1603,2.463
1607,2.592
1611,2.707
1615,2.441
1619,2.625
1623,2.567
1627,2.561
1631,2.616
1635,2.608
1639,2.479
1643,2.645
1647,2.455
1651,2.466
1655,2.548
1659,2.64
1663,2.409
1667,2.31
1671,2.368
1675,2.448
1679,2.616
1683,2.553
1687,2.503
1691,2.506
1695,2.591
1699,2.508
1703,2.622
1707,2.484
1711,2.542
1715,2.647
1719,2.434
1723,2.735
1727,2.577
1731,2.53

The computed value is 0.8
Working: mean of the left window 2.57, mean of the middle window 2.46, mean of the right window 2.54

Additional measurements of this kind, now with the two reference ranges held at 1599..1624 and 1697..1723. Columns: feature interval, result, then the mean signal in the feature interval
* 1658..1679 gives 1.0 ch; 2.44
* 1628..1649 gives 0.0 ch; 2.56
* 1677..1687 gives 0.0 ch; 2.57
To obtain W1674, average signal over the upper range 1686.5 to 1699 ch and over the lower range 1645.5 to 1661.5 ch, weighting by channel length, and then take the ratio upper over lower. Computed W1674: 1.0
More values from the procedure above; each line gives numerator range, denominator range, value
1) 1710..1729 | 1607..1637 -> 1.00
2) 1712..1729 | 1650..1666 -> 1.04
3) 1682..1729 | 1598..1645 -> 0.99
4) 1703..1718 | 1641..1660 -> 1.00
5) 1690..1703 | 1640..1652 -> 1.01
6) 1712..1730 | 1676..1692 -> 1.02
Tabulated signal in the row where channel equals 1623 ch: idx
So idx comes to 2.567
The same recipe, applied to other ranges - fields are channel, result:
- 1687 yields 2.503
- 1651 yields 2.466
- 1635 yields 2.608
